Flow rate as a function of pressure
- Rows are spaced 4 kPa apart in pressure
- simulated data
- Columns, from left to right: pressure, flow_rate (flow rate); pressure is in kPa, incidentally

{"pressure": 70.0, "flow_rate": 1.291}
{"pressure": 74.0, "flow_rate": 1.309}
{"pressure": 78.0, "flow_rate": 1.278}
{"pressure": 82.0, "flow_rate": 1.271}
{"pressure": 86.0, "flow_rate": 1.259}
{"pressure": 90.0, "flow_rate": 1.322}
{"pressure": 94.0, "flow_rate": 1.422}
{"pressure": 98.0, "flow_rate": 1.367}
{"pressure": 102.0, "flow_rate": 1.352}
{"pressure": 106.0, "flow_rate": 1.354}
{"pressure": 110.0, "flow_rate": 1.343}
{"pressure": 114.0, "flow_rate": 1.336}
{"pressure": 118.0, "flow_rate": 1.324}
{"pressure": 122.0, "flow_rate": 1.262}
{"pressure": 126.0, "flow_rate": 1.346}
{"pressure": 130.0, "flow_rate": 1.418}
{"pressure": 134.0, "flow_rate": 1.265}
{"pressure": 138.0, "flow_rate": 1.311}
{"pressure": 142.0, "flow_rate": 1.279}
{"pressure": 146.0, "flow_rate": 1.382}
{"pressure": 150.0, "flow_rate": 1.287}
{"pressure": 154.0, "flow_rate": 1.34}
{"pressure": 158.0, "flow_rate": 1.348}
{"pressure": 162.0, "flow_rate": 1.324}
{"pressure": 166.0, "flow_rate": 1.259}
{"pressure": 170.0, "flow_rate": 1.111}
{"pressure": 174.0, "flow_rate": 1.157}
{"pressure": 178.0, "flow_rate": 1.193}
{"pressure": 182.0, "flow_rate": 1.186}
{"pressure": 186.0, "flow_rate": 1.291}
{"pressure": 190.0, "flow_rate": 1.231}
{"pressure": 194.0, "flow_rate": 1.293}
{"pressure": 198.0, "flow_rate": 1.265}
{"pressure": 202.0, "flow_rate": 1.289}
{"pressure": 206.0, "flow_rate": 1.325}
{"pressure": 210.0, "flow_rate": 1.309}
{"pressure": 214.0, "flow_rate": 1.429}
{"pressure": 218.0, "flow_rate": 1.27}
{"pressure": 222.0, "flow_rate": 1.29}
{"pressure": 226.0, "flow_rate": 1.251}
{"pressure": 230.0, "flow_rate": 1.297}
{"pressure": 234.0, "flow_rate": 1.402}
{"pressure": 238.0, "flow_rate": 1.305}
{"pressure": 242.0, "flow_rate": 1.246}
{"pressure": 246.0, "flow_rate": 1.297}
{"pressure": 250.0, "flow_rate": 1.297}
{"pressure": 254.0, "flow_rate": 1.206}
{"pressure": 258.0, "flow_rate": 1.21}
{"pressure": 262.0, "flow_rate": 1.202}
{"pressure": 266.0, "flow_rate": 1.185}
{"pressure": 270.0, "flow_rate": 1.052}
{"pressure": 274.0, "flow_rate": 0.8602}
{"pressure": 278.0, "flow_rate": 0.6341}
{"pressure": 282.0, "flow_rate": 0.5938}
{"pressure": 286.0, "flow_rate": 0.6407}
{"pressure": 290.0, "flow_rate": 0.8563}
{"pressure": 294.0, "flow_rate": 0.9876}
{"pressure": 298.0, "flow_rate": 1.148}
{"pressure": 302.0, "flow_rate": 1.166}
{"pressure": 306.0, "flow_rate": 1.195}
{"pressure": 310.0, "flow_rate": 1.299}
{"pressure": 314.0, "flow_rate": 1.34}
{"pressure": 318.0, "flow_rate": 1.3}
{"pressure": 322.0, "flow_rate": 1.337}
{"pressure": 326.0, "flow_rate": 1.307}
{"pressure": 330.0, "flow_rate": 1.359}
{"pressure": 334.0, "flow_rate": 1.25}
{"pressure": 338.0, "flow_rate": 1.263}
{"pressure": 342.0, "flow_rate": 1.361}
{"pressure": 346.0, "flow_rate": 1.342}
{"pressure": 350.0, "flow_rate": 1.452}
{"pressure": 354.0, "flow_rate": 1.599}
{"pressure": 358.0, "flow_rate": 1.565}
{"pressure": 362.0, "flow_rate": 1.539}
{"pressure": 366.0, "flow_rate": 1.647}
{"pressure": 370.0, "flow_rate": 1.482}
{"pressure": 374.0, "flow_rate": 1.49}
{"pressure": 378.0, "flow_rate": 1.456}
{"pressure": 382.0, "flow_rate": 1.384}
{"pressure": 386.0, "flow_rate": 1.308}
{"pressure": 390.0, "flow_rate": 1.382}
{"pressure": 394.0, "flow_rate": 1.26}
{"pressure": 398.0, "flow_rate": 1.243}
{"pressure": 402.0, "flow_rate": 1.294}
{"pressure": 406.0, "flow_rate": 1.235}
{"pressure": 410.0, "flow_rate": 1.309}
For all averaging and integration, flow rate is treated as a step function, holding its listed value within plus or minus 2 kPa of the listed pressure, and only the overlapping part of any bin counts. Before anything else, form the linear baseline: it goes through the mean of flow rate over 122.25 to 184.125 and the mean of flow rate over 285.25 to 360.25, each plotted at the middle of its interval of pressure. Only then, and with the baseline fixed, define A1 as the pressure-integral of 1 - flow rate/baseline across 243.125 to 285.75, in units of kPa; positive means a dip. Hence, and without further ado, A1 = 7.7 kPa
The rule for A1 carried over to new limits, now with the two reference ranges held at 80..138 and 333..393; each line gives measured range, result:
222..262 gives 3.16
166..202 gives 3.68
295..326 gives 3.59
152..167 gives 0.33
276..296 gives 9.42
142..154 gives 0.18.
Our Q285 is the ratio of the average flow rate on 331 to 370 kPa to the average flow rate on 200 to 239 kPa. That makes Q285 1.10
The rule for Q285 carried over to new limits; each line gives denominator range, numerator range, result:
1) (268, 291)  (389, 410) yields 1.66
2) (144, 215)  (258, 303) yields 0.74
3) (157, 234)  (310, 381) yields 1.11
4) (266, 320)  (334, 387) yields 1.43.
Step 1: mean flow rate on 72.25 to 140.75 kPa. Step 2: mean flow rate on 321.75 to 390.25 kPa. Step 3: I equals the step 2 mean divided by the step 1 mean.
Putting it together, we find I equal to 1.07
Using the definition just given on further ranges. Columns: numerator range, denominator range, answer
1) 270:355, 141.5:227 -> 0.90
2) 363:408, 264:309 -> 1.46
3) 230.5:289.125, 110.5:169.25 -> 0.82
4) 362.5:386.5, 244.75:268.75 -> 1.20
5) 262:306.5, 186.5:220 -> 0.72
